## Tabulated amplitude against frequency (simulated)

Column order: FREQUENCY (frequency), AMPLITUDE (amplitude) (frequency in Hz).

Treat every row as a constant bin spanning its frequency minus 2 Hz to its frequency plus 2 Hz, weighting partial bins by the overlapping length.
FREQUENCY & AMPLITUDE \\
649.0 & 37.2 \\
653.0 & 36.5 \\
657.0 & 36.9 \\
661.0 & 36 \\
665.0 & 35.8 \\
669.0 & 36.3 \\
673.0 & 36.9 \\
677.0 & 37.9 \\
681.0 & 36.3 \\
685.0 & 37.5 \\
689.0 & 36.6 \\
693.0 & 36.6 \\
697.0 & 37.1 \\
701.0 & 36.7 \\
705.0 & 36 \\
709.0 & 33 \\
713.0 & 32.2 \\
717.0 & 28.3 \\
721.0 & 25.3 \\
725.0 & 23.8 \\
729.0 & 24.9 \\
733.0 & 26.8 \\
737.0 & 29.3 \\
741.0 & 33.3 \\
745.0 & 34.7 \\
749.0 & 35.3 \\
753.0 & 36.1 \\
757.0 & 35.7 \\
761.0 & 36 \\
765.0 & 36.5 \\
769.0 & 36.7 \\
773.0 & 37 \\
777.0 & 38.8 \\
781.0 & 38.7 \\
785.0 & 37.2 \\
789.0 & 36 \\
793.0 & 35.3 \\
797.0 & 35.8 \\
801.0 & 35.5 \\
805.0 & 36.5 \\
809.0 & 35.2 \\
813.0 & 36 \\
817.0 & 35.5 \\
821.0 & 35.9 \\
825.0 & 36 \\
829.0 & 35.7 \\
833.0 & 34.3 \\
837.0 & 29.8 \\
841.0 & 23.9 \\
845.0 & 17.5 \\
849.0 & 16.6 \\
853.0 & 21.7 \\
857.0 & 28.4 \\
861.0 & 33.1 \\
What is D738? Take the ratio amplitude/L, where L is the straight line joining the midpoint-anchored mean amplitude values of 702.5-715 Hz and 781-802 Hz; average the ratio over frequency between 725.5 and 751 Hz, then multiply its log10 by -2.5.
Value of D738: 0.15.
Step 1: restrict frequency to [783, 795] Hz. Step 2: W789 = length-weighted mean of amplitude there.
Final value 36.2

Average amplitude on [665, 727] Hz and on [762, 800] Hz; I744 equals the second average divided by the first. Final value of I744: 1.1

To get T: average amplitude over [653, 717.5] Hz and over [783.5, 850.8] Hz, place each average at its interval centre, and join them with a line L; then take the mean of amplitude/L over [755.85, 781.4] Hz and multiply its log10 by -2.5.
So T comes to -0.10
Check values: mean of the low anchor 35.8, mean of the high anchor 32.5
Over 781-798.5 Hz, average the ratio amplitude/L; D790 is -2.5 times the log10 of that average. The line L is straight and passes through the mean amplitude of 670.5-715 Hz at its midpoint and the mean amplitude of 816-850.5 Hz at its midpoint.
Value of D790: -0.16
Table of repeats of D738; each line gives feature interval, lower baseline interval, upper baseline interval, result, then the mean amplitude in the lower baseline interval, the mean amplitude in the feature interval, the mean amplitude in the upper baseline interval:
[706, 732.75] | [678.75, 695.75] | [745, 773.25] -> 0.28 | 36.8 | 28.1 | 36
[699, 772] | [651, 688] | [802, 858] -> 0.06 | 36.7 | 32.3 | 30.3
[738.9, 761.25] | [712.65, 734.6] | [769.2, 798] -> -0.13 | 26.5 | 35.1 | 37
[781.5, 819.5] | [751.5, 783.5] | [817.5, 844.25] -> -0.05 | 37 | 36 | 32.1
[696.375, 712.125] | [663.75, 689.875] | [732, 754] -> -0.01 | 36.8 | 35.3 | 32.7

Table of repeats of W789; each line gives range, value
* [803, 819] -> 35.8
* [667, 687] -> 37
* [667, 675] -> 36.6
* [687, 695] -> 36.6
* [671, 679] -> 37.4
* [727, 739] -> 27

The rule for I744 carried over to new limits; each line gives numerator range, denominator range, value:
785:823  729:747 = 1.18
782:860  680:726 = 0.95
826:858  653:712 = 0.72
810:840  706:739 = 1.22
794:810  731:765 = 1.06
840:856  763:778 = 0.54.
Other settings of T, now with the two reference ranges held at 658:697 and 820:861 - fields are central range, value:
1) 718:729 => 0.34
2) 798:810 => -0.19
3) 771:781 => -0.21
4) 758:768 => -0.13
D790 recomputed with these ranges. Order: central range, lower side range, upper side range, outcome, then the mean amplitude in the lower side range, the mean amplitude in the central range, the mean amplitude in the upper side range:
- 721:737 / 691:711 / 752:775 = 0.369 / 35.9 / 25.7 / 36.3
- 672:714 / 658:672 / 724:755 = -0.062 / 36.2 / 36.1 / 30.7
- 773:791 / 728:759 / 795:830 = -0.103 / 32.2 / 37.6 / 35.8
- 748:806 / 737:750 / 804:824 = -0.057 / 33.6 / 36.5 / 35.8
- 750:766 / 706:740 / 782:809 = -0.125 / 28.3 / 36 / 36.1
